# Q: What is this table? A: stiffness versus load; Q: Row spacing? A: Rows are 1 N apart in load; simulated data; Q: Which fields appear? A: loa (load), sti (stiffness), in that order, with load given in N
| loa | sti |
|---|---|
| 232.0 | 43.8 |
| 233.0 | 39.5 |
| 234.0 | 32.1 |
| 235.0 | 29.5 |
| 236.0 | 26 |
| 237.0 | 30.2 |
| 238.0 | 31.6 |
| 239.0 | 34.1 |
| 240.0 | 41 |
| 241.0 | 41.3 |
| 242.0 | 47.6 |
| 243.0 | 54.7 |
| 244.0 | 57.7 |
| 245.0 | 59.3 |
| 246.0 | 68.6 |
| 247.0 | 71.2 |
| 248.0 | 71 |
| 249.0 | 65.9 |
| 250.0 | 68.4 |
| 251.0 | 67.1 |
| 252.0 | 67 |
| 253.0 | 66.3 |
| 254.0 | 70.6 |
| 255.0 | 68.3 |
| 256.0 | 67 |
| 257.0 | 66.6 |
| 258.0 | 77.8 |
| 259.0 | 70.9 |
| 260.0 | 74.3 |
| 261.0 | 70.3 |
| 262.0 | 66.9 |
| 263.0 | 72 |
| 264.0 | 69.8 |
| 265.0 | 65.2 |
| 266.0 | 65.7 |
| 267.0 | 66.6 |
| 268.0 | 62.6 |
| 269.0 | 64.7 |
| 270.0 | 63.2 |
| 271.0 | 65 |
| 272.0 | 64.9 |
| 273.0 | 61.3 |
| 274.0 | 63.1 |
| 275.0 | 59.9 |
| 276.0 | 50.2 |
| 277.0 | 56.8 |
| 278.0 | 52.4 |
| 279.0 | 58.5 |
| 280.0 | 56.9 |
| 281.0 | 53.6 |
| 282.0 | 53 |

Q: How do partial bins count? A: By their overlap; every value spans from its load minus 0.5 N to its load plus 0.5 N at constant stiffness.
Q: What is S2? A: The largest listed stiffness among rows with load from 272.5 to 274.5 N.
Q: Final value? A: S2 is 63.1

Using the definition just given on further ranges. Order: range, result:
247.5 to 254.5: 71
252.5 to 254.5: 70.6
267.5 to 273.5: 65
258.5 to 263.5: 74.3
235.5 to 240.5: 41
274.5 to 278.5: 59.9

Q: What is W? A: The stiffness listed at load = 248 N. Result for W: 71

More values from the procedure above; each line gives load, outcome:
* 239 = 34.1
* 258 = 77.8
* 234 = 32.1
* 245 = 59.3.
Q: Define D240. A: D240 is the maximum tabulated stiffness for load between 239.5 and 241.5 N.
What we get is 41.3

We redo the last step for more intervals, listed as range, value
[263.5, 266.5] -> 69.8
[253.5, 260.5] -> 77.8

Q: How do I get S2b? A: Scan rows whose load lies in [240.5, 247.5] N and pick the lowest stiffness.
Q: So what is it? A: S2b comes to 41.3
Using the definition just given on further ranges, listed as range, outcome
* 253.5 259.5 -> 66.6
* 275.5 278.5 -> 50.2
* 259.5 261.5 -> 70.3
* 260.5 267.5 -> 65.2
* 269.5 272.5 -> 63.2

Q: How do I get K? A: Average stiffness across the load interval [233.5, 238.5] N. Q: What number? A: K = 29.9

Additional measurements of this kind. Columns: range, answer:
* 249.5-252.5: 67.5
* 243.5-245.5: 58.5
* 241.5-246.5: 57.6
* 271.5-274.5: 63.1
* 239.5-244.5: 48.5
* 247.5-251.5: 68.1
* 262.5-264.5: 70.9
